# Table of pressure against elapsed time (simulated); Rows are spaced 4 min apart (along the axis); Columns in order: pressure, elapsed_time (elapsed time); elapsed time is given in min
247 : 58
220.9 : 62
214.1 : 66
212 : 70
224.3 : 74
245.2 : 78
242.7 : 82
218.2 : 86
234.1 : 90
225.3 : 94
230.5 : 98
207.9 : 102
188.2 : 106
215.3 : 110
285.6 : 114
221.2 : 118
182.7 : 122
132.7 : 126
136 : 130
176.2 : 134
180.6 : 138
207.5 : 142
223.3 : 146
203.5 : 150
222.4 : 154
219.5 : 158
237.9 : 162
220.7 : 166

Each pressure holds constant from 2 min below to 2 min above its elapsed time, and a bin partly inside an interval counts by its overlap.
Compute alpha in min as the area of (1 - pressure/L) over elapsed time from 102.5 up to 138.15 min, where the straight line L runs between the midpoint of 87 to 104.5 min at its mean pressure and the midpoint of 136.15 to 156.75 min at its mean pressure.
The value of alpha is 3.95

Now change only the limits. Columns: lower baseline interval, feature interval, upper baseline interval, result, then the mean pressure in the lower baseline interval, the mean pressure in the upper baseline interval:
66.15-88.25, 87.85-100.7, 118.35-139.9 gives -1.34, 227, 166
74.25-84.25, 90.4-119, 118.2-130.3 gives -4.48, 240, 163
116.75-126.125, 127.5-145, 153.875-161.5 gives 2.16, 185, 224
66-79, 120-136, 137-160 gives 4.28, 224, 211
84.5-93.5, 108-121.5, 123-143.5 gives -3.02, 226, 166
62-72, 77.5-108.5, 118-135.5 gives -4.85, 215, 164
